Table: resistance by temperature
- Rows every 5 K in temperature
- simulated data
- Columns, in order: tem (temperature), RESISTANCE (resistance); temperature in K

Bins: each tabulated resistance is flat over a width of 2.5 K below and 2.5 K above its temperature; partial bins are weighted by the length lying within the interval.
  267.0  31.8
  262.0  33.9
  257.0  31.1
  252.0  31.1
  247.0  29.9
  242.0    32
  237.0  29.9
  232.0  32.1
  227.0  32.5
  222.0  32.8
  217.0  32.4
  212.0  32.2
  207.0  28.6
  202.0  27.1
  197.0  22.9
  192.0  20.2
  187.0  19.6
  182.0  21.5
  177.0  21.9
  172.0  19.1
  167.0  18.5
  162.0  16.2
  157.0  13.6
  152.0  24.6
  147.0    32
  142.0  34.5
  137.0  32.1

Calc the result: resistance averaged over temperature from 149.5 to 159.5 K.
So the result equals 19.1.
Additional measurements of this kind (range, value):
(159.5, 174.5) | 17.9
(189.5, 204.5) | 23.4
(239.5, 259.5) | 31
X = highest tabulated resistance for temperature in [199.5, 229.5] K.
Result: 32.8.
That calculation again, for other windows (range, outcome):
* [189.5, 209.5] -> 28.6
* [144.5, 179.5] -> 32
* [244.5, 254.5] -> 31.1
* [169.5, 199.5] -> 22.9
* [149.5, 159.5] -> 24.6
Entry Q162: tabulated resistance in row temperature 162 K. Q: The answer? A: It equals 16.2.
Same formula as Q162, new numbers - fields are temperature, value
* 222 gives 32.8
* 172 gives 19.1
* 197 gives 22.9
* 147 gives 32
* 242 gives 32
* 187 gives 19.6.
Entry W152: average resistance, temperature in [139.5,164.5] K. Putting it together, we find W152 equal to 24.2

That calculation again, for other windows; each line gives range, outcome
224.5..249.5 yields 31.3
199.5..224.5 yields 30.6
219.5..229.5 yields 32.6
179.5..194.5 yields 20.4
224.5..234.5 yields 32.3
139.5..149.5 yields 33.2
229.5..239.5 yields 31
